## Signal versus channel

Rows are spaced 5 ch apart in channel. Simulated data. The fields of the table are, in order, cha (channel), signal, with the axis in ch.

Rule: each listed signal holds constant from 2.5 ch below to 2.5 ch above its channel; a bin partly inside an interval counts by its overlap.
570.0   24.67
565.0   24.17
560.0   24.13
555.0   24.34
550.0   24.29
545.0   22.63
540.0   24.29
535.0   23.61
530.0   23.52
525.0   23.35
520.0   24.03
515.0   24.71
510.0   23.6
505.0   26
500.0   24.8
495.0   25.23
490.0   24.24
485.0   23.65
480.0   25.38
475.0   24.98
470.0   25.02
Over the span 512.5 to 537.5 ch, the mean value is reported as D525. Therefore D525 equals 23.8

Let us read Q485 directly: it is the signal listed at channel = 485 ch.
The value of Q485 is 23.65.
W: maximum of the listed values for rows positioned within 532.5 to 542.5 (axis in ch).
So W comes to 24.29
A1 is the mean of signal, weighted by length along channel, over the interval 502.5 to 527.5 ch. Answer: 24.3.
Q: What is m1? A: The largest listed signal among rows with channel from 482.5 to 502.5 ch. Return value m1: 25.23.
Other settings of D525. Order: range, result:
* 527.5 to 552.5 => 23.7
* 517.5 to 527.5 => 23.7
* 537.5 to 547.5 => 23.5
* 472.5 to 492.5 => 24.6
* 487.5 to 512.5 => 24.8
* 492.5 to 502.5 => 25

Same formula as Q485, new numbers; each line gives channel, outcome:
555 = 24.34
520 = 24.03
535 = 23.61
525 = 23.35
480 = 25.38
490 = 24.24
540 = 24.29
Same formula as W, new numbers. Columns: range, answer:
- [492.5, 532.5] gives 26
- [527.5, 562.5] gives 24.34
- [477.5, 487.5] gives 25.38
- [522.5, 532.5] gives 23.52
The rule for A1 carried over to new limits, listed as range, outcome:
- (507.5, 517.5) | 24.2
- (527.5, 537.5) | 23.6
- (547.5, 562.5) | 24.3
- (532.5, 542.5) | 23.9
